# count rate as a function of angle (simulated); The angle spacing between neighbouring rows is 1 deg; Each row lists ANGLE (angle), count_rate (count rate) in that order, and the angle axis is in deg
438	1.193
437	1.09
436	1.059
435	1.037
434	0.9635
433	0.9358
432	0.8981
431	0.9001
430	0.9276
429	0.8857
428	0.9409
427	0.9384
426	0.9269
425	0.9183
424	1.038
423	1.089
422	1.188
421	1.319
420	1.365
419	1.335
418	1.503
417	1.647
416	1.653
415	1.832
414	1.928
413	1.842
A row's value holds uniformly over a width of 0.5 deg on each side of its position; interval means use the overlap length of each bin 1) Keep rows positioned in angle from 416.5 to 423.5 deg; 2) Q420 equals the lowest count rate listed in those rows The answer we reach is 1.089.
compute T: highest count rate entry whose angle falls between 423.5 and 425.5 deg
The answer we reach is 1.038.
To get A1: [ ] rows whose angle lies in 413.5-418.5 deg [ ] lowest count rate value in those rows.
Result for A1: 1.503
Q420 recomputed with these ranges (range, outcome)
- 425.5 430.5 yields 0.8857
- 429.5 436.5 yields 0.8981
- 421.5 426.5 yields 0.9183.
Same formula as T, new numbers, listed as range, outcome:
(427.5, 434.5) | 0.9635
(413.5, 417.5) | 1.928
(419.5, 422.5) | 1.365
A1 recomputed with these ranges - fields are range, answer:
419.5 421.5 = 1.319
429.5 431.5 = 0.9001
